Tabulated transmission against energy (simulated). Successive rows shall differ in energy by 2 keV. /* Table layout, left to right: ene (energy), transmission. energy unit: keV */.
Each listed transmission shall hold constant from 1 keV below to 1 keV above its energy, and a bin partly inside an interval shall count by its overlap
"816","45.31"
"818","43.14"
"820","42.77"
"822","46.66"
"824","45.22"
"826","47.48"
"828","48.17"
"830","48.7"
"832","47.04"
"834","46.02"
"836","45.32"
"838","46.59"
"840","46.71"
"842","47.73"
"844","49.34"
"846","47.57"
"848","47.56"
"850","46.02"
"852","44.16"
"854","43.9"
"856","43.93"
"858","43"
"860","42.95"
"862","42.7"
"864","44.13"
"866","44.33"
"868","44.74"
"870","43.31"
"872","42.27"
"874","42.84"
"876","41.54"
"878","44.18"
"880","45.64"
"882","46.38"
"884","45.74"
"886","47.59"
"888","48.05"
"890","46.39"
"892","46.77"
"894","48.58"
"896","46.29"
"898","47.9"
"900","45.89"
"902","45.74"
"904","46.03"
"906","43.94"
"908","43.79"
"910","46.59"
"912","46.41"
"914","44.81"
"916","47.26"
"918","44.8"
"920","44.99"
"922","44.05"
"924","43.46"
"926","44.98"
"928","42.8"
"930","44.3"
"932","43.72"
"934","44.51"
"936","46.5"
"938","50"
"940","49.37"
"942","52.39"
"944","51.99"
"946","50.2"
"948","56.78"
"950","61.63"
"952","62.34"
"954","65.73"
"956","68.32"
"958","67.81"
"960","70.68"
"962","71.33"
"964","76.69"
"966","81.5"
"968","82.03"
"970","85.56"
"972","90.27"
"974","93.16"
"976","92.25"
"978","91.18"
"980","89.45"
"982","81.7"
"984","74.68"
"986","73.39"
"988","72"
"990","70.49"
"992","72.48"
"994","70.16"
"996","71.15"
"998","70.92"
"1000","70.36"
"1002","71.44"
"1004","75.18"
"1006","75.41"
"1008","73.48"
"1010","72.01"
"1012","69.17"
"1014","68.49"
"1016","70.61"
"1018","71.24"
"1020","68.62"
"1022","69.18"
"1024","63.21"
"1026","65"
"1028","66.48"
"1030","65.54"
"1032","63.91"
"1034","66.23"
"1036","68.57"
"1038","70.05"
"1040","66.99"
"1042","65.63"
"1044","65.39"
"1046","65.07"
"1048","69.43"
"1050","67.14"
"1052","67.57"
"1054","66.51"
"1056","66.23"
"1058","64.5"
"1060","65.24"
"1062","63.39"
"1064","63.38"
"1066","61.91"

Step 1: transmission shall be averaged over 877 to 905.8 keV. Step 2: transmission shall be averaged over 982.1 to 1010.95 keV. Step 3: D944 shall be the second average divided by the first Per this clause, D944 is 1.6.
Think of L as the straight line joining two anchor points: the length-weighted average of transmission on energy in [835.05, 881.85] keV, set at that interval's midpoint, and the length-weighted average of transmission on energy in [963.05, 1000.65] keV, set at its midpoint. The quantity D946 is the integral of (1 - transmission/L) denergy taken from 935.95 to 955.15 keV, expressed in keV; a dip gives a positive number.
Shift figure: 3.9 keV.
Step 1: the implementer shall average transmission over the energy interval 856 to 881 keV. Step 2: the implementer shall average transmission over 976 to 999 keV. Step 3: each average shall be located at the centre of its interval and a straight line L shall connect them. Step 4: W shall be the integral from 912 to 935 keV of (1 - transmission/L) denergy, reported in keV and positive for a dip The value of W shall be 5.6 keV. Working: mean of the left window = 43.5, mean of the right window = 76.8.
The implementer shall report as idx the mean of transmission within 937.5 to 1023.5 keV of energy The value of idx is 71.5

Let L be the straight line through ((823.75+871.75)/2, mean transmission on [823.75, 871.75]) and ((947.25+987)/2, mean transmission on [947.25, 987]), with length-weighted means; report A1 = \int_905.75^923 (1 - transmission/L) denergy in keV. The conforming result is 4.88 keV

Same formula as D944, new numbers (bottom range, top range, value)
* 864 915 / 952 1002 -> 1.69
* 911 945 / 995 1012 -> 1.56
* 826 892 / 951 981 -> 1.74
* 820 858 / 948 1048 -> 1.56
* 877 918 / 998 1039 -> 1.50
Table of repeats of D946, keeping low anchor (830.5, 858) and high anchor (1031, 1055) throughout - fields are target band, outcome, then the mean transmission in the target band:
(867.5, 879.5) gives 1.5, 43.2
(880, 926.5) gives 5.7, 45.9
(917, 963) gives 2.6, 53.2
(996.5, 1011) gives -2.3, 72.6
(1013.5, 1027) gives -0.7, 68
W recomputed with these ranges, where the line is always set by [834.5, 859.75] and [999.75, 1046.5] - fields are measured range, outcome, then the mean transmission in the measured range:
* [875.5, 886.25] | 1.1 keV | 45.2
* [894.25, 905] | 1.3 keV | 46.5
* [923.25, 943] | 3.7 keV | 46.2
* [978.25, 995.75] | -3.3 keV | 76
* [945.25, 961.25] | -1.0 keV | 63.3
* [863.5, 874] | 1.1 keV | 43.7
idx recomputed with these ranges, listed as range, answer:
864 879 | 43.4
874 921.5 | 45.8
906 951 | 47.4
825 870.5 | 45.7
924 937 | 44.4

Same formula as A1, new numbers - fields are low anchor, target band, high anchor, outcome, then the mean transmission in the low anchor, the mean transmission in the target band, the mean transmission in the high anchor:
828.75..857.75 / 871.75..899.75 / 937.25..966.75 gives 3.64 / 46.4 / 45.8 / 62.4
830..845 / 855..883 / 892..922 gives 1.70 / 47.1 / 43.7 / 45.9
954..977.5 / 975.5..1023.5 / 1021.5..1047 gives -0.67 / 79.6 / 74.1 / 66.2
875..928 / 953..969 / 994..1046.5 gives -4.37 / 45.6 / 73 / 68.9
